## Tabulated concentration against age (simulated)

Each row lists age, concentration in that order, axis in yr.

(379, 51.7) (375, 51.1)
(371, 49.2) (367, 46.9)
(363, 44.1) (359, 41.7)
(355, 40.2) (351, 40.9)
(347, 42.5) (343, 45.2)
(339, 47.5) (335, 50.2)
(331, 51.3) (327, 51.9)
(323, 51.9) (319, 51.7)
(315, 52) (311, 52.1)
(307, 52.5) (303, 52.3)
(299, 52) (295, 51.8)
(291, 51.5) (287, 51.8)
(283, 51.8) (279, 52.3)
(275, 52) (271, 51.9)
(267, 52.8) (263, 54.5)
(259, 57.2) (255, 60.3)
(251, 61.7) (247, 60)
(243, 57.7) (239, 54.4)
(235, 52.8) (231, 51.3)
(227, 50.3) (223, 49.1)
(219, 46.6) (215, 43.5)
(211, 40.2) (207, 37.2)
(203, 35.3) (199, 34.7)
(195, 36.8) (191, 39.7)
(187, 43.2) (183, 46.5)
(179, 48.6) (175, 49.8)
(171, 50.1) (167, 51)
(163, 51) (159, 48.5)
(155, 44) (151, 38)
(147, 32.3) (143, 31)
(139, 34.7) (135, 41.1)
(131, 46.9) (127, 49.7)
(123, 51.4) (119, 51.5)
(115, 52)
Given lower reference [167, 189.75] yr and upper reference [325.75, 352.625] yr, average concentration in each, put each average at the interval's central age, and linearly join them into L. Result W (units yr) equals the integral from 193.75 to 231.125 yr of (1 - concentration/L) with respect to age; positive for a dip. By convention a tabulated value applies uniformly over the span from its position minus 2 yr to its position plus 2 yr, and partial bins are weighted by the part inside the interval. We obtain 4.2 yr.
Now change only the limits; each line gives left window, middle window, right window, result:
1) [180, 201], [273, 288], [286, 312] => -0.6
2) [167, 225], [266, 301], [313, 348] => -3.4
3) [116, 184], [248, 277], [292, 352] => -4.6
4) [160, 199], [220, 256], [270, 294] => -4.1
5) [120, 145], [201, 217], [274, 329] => 2.7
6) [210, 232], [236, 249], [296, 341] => -2.5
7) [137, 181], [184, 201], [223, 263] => 3.3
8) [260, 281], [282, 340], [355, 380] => -1.4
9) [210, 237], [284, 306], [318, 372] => -2.2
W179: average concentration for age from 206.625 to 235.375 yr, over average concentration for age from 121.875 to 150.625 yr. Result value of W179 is 1.1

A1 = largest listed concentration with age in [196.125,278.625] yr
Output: 61.7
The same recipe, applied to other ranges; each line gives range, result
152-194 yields 51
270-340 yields 52.5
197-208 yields 37.2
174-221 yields 49.8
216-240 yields 54.4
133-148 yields 41.1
